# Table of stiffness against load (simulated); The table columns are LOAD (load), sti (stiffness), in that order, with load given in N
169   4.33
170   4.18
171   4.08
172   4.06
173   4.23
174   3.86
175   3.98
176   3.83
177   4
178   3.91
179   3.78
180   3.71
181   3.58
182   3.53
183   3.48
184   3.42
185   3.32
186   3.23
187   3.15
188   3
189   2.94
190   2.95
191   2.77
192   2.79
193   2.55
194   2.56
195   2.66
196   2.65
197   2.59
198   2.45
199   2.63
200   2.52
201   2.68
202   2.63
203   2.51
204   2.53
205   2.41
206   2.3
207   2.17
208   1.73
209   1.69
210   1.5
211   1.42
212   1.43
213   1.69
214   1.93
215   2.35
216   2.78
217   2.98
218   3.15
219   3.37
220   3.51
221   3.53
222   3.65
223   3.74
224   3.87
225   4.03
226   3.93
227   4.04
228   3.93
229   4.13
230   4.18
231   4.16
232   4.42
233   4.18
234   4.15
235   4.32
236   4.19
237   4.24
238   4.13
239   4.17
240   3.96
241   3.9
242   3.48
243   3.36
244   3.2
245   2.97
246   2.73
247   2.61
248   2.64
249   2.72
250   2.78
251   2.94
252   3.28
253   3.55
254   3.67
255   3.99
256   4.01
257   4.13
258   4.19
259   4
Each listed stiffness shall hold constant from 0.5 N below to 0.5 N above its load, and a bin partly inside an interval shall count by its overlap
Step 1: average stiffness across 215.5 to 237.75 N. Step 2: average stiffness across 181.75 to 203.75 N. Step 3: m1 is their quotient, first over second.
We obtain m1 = 1.35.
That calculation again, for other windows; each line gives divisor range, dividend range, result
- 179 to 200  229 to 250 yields 1.22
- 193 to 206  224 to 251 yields 1.45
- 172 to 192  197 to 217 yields 0.63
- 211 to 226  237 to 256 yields 1.13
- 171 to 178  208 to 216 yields 0.45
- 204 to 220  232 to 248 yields 1.65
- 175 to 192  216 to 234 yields 1.11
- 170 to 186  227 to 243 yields 1.08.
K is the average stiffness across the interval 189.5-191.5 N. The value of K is 2.86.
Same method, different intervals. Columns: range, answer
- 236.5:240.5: 4.12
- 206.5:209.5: 1.86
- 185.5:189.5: 3.08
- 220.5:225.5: 3.76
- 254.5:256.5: 4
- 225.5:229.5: 4.01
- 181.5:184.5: 3.48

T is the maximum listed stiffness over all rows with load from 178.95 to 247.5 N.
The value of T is 4.42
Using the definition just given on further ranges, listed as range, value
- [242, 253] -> 3.55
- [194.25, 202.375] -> 2.68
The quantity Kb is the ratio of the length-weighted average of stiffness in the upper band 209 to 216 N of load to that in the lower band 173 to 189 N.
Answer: 0.5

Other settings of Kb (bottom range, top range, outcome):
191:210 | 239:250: 1.31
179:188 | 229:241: 1.22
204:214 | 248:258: 1.86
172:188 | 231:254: 0.97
